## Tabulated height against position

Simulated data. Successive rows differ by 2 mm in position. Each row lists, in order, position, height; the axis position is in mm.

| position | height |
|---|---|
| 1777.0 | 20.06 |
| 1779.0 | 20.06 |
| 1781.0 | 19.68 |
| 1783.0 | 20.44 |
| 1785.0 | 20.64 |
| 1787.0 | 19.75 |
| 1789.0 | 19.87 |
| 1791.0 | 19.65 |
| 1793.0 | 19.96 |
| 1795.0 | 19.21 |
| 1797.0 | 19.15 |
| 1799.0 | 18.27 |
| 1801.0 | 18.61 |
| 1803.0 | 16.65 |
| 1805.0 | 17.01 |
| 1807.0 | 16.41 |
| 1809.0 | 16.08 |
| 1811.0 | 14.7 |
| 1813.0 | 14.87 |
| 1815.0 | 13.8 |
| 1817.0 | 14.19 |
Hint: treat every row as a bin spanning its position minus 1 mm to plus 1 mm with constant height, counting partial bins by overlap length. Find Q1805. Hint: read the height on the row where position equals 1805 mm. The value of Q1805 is 17.01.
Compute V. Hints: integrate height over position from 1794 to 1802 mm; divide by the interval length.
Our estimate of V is 18.8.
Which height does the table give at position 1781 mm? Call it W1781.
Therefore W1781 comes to 19.68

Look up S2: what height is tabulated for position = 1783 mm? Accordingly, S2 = 20.44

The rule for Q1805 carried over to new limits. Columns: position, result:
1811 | 14.7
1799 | 18.27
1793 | 19.96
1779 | 20.06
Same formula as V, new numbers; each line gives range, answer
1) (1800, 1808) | 17.2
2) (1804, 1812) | 16.1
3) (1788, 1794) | 19.8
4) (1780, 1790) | 20.1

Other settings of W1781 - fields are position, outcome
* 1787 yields 19.75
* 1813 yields 14.87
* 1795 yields 19.21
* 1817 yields 14.19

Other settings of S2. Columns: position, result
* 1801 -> 18.61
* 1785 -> 20.64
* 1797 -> 19.15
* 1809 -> 16.08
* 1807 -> 16.41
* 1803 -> 16.65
